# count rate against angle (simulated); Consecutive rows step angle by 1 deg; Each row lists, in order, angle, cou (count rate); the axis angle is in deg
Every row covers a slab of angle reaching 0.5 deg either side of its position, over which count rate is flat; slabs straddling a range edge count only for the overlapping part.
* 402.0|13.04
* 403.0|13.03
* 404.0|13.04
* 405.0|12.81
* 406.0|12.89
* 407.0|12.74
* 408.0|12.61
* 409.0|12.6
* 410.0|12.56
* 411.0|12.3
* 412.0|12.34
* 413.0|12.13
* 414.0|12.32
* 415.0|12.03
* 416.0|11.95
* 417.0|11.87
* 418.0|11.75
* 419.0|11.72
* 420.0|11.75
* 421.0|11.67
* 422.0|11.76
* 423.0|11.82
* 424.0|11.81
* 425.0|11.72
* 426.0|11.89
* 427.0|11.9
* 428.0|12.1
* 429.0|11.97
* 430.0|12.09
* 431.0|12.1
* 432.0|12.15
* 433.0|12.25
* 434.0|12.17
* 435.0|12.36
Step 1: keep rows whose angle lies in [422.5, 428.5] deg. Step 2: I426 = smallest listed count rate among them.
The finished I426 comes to 11.72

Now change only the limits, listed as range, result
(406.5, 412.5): 12.3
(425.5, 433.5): 11.89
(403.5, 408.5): 12.61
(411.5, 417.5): 11.87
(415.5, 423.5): 11.67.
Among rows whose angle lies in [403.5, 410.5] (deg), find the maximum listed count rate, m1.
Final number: 13.04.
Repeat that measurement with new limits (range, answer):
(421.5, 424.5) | 11.82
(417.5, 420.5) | 11.75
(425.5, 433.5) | 12.25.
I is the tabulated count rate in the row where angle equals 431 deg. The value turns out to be 12.1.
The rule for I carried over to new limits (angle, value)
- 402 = 13.04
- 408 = 12.61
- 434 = 12.17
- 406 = 12.89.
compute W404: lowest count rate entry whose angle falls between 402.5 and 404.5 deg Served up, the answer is 13.03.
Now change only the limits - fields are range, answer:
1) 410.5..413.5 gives 12.13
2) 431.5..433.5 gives 12.15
